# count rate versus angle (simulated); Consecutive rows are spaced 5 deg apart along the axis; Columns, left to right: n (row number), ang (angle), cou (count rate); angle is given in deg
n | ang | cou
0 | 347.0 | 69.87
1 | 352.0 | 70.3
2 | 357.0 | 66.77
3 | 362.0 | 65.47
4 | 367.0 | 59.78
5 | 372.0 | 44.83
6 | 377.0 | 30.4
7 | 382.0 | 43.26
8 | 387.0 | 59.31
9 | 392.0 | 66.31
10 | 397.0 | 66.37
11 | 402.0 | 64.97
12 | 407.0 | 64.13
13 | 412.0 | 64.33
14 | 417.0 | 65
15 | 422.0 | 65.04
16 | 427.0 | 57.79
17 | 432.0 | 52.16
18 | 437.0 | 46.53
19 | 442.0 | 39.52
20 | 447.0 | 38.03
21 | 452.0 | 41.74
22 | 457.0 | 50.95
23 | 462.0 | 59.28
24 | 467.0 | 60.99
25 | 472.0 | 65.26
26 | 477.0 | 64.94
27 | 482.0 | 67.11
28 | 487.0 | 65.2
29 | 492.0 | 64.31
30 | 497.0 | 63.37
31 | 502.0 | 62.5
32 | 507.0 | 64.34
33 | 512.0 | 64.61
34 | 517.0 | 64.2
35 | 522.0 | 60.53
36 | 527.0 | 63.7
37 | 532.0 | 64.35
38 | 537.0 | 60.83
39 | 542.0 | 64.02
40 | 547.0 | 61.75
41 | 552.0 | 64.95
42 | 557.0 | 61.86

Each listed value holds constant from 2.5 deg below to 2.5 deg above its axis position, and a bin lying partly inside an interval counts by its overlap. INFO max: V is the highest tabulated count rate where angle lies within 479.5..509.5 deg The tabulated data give 67.11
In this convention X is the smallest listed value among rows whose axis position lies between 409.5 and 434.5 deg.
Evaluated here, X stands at 52.16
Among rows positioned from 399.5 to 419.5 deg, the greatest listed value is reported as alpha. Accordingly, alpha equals 65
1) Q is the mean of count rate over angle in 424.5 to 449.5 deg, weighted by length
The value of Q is 46.8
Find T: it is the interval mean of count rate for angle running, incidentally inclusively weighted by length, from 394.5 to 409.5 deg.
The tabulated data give 65.2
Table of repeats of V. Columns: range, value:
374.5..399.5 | 66.37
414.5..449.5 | 65.04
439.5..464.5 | 59.28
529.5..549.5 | 64.35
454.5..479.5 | 65.26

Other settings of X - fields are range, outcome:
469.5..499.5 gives 63.37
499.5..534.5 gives 60.53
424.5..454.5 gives 38.03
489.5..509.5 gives 62.5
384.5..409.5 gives 59.31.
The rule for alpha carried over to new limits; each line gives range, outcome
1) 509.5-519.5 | 64.61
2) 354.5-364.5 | 66.77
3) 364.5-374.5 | 59.78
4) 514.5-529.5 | 64.2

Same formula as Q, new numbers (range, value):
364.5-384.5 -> 44.6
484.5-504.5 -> 63.8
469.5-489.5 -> 65.6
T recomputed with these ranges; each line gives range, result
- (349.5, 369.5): 65.6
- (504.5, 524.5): 63.4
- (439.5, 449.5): 38.8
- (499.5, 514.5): 63.8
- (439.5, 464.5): 45.9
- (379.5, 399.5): 58.8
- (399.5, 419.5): 64.6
